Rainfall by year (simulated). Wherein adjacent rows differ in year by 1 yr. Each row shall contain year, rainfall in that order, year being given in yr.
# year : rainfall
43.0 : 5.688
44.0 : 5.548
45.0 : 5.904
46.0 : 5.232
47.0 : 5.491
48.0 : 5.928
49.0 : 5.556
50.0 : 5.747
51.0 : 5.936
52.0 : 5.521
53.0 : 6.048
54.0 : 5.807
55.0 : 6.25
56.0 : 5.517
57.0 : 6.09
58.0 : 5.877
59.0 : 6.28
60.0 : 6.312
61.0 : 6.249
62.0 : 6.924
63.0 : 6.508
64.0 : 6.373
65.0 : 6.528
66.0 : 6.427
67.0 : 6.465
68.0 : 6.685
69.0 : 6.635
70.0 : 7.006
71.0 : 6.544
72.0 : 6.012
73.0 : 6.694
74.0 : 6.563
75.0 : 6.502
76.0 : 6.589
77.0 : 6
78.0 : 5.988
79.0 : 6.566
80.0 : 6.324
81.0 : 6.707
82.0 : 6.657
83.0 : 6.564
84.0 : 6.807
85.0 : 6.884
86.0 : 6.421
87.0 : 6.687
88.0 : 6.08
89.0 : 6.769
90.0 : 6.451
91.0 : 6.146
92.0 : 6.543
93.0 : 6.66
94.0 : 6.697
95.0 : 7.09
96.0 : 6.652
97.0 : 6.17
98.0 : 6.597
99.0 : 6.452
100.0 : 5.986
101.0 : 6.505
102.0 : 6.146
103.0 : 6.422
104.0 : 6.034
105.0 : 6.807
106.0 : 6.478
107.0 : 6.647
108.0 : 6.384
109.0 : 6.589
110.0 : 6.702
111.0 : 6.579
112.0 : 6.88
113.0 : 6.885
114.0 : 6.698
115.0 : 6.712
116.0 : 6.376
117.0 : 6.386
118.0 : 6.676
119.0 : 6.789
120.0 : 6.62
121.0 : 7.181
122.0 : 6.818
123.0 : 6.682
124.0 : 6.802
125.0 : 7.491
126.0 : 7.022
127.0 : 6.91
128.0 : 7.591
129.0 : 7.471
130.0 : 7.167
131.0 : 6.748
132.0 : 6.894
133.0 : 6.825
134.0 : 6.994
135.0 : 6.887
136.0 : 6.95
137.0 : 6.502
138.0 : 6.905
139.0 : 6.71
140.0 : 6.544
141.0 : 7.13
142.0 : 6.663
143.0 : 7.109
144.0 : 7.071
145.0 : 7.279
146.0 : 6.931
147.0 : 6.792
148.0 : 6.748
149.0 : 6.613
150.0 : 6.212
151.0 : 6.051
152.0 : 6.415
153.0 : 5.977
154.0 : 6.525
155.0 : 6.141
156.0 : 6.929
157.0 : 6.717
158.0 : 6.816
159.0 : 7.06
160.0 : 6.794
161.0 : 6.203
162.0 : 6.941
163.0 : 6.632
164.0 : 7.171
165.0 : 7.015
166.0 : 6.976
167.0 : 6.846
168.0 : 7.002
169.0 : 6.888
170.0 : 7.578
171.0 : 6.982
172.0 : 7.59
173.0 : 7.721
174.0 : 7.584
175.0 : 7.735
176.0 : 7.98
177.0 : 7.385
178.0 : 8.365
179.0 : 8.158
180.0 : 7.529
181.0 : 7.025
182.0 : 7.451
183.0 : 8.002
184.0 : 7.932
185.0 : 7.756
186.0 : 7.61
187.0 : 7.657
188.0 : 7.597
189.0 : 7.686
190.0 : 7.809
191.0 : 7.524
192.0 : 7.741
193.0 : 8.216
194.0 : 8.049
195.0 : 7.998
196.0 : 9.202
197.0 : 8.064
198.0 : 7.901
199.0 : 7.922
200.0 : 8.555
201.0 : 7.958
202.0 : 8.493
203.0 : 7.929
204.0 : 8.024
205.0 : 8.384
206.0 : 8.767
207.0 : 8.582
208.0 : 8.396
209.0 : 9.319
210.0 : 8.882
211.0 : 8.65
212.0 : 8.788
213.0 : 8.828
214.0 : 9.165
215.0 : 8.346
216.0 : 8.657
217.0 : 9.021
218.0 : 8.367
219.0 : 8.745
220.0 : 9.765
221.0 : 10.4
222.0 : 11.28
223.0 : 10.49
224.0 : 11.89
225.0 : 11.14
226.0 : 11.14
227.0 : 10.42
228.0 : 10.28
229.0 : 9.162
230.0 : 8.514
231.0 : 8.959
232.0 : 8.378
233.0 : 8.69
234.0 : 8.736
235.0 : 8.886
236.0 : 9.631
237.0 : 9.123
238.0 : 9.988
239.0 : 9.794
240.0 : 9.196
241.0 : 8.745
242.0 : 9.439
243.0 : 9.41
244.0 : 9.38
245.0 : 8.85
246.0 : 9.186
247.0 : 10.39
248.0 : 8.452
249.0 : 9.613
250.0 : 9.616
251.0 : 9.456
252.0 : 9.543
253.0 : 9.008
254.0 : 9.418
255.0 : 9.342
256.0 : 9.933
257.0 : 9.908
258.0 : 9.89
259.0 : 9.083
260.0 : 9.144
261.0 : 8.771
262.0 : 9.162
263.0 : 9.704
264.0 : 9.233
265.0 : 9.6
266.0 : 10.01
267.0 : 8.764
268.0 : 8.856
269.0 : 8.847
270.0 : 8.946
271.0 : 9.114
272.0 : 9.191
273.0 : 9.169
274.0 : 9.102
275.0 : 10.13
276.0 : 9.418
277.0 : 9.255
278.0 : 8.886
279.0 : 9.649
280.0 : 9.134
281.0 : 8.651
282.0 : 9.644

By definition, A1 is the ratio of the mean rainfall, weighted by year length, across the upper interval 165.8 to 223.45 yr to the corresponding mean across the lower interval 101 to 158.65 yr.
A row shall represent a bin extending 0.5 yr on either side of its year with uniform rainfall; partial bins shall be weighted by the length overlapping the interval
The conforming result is 1.22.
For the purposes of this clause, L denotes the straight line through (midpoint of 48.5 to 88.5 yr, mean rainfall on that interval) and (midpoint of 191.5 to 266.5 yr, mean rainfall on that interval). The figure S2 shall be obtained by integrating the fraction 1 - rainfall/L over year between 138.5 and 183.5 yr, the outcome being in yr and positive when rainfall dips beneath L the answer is 5.3 yr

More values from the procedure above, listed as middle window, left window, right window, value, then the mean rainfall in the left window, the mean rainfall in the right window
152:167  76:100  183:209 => 1.7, 6.51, 8.09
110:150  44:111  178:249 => 2.3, 6.34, 8.81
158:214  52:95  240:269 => 3.0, 6.42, 9.34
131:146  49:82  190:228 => 1.5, 6.3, 8.95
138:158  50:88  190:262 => 2.8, 6.36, 9.1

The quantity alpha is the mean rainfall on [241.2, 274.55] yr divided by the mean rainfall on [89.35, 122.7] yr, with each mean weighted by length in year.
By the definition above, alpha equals 1.42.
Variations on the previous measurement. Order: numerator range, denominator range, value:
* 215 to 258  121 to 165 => 1.40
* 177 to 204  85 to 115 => 1.21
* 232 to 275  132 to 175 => 1.36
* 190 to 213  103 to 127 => 1.24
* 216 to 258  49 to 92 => 1.50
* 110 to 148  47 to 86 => 1.09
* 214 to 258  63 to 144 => 1.43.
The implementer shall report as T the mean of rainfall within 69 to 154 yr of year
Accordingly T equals 6.66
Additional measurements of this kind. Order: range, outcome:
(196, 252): 9.17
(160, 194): 7.46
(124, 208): 7.32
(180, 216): 8.18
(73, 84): 6.47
